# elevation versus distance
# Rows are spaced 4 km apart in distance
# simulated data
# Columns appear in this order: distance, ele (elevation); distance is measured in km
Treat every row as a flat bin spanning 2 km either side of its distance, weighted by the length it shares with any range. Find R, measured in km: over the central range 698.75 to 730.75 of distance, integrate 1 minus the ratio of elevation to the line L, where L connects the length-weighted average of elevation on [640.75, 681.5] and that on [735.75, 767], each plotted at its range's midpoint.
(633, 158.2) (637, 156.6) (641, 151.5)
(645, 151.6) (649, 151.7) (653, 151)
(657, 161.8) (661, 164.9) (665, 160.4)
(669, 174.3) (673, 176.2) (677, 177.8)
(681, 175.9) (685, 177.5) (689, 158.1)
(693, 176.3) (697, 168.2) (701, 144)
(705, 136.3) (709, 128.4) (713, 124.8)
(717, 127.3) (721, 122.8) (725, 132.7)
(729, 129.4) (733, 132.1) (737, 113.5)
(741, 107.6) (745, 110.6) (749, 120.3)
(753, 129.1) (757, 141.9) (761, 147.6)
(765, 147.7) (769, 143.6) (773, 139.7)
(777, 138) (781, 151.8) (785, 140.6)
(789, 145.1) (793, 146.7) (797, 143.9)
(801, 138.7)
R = 2.5 km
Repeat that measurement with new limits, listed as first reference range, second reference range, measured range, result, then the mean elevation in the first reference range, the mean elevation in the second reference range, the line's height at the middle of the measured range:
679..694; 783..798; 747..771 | 2.2 km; 172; 144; 152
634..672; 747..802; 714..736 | 3.0 km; 159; 141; 148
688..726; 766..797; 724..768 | 4.4 km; 142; 144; 143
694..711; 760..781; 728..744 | 2.8 km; 146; 144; 145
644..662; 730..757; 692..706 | -1.8 km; 156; 121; 138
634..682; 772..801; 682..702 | -1.1 km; 162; 143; 157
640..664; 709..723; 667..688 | -4.7 km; 156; 125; 144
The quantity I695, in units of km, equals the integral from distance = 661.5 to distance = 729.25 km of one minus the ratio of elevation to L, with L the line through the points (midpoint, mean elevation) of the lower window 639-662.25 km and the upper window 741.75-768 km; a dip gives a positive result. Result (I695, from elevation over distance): -3.6 km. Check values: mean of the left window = 155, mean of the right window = 132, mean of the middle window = 153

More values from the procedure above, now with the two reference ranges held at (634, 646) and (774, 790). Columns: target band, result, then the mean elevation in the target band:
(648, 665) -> -0.6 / 158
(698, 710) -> 0.8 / 140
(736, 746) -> 2.5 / 110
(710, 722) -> 1.9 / 125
